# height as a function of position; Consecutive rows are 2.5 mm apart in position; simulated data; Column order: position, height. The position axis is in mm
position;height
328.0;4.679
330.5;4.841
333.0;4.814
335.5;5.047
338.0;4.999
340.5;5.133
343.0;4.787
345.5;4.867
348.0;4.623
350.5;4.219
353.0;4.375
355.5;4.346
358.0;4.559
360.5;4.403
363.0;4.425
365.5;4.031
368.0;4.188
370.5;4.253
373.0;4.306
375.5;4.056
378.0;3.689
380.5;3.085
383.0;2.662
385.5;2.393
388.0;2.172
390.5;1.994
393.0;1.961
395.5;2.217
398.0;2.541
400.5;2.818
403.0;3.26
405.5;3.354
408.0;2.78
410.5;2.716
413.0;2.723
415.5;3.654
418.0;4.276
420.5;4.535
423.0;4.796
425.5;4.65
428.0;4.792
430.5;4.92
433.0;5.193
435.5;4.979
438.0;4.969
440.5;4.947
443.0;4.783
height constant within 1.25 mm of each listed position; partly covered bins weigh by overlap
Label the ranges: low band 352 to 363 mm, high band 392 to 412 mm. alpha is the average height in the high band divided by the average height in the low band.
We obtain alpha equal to 0.61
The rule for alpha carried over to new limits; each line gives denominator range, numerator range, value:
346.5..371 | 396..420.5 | 0.73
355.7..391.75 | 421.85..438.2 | 1.36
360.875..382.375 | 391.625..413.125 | 0.68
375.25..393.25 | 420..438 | 1.78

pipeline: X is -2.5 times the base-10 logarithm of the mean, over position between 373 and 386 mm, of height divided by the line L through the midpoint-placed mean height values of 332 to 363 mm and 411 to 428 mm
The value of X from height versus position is 0.31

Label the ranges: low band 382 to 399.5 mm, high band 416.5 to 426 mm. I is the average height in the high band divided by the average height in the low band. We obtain 1.99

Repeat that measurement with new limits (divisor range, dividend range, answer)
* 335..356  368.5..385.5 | 0.76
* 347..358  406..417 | 0.69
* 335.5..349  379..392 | 0.50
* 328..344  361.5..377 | 0.85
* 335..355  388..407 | 0.54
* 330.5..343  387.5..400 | 0.45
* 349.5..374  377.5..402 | 0.59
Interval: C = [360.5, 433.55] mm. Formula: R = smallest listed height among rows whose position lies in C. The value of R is 1.961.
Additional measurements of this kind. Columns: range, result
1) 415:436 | 3.654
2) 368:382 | 3.085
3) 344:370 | 4.031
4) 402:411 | 2.716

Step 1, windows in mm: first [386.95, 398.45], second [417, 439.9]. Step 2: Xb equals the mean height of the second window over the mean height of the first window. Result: 2.23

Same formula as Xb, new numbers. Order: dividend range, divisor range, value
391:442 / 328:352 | 0.79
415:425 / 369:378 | 1.06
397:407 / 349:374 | 0.70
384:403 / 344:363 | 0.53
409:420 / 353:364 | 0.77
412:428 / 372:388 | 1.28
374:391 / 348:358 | 0.67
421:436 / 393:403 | 1.91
